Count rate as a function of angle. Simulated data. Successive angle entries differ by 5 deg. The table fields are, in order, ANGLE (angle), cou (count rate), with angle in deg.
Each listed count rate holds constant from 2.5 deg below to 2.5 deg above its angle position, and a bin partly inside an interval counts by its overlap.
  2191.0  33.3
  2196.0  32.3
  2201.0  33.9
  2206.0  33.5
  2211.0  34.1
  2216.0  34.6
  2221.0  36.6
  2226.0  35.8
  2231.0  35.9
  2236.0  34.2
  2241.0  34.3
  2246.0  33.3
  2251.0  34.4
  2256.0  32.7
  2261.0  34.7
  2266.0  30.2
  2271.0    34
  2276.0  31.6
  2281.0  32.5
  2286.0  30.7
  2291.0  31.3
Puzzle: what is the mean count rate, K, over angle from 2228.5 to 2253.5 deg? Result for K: 34.4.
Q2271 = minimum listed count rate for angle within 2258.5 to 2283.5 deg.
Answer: 30.2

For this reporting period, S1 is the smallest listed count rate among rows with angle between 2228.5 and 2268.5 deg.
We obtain 30.2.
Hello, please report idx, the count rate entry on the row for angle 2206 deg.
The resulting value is 33.5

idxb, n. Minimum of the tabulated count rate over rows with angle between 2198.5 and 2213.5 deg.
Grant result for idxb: 33.5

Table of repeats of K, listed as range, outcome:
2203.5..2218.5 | 34.1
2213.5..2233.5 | 35.7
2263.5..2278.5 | 31.9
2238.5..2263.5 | 33.9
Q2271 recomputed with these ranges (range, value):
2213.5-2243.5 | 34.2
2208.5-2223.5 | 34.1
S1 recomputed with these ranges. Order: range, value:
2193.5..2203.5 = 32.3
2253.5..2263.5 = 32.7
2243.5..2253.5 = 33.3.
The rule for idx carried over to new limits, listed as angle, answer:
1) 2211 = 34.1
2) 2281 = 32.5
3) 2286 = 30.7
